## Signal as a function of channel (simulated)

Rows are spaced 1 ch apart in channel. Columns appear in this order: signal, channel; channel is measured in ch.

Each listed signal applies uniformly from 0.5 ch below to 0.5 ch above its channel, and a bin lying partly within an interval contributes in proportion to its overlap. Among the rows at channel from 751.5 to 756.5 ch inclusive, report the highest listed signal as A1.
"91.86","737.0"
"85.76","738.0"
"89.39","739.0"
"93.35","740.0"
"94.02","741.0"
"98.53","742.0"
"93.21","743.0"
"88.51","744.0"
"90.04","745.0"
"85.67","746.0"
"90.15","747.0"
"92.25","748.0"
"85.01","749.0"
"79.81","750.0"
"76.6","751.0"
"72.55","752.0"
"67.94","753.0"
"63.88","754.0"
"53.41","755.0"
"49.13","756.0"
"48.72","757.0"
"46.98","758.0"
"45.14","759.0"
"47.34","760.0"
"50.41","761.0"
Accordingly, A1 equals 72.55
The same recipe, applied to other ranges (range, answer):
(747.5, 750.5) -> 92.25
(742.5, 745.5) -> 93.21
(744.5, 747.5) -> 90.15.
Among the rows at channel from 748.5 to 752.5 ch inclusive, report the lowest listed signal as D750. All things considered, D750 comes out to 72.55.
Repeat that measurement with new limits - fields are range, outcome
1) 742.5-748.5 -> 85.67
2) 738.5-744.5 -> 88.51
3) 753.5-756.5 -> 49.13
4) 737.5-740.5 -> 85.76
